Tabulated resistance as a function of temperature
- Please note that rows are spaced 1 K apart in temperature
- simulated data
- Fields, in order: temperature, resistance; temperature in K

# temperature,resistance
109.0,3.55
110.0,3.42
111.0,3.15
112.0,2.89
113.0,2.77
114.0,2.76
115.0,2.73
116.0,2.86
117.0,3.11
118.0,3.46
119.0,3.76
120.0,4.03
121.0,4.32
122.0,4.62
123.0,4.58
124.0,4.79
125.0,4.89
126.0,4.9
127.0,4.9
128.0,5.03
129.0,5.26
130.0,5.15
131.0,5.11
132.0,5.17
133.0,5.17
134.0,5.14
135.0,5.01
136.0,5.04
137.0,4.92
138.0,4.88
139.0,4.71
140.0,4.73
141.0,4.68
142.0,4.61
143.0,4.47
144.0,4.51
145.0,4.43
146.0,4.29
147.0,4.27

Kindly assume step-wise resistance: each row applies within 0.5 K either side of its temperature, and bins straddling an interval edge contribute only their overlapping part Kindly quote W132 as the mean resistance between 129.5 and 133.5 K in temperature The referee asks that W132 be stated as 5.15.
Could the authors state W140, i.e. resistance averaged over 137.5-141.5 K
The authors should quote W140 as 4.75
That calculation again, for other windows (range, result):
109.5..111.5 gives 3.29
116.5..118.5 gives 3.29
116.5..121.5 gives 3.74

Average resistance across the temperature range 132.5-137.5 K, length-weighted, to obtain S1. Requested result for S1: 5.06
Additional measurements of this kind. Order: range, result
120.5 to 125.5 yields 4.64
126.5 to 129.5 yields 5.06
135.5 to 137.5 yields 4.98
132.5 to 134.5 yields 5.15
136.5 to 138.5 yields 4.9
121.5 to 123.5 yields 4.6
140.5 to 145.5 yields 4.54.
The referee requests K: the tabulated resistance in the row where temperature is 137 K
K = 4.92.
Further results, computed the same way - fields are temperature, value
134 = 5.14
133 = 5.17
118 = 3.46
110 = 3.42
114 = 2.76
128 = 5.03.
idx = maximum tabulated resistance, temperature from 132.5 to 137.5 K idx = 5.17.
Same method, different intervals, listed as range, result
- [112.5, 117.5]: 3.11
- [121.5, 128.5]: 5.03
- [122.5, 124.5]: 4.79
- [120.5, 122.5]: 4.62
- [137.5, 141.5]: 4.88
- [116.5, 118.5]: 3.46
